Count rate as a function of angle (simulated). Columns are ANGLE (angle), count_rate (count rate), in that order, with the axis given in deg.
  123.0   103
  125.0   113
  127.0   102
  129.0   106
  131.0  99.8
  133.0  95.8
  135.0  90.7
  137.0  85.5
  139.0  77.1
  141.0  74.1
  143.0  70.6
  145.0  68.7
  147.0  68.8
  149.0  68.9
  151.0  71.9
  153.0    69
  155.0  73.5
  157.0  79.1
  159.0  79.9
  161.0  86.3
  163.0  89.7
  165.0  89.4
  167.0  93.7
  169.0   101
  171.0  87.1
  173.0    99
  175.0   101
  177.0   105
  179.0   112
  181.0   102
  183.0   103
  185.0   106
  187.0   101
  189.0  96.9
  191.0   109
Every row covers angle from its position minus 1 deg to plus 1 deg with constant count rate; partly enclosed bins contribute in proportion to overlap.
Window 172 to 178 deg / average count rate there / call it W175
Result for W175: 102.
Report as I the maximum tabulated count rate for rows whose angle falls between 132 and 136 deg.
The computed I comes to 95.8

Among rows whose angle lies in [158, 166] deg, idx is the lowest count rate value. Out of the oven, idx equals 79.9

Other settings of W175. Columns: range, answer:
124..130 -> 107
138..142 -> 75.6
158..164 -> 85.3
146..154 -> 69.7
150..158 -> 73.4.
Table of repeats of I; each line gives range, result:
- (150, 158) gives 79.1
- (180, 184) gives 103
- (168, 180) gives 112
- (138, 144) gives 77.1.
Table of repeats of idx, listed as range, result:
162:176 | 87.1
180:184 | 102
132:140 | 77.1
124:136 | 90.7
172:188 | 99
